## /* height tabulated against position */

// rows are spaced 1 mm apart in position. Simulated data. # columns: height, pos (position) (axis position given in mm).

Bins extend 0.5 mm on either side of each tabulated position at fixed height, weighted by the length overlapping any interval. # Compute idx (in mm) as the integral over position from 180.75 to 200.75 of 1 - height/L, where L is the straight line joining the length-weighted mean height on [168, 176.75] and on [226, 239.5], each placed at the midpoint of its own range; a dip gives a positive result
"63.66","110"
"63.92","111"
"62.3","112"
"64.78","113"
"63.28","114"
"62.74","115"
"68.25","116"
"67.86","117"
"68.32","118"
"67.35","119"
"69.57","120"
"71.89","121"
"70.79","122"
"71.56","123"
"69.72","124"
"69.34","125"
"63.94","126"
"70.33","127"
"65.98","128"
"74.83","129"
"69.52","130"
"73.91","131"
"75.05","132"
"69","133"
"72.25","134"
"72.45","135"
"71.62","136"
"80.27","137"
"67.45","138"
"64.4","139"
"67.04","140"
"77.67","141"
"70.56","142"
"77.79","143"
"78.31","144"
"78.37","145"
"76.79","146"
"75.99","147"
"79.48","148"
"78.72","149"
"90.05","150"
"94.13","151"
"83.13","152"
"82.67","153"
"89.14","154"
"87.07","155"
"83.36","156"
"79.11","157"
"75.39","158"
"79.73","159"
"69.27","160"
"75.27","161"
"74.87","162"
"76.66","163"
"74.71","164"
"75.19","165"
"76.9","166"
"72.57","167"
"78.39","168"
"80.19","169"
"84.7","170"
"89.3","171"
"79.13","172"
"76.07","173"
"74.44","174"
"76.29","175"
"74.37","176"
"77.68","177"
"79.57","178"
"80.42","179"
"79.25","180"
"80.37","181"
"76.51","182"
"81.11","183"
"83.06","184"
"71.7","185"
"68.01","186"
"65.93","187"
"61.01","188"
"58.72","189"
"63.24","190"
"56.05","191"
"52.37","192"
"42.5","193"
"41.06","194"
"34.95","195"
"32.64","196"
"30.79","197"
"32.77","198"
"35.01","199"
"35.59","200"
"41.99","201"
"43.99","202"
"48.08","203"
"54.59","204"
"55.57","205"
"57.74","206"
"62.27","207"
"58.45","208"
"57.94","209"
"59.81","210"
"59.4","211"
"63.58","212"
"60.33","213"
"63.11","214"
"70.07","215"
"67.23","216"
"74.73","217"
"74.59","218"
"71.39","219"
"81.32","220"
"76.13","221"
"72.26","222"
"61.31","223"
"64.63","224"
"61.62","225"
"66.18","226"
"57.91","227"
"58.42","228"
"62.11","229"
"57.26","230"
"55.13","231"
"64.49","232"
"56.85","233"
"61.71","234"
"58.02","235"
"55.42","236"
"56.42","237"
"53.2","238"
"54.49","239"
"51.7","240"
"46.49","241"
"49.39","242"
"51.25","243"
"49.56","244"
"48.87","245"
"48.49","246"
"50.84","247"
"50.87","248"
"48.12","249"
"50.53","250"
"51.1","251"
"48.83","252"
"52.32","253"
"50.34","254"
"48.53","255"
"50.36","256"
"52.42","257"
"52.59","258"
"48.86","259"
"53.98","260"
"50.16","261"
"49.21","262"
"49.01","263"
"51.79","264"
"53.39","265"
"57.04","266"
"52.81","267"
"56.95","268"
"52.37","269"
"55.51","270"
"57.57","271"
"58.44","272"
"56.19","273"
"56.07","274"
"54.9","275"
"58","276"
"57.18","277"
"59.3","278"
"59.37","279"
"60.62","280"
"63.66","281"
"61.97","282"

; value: 5.09 mm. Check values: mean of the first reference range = 79.2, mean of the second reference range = 58.1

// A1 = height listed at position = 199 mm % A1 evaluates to 35.01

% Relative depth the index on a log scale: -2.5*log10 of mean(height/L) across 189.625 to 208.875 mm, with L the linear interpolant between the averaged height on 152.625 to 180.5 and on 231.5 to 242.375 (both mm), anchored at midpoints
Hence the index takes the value 0.41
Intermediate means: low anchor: 78.6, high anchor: 55.4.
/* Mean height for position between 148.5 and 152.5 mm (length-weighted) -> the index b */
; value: 86.5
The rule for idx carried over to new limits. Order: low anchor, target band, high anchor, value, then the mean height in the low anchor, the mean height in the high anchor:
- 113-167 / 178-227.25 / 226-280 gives 1.95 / 74.2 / 54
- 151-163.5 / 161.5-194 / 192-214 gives -3.26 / 80.2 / 48.5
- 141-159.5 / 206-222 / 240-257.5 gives -1.54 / 81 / 50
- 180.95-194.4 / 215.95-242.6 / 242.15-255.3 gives -3.47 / 64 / 50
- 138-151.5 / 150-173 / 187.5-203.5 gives -4.83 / 77.3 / 44.4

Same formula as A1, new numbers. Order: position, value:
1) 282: 61.97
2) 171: 89.3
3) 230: 57.26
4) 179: 80.42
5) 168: 78.39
